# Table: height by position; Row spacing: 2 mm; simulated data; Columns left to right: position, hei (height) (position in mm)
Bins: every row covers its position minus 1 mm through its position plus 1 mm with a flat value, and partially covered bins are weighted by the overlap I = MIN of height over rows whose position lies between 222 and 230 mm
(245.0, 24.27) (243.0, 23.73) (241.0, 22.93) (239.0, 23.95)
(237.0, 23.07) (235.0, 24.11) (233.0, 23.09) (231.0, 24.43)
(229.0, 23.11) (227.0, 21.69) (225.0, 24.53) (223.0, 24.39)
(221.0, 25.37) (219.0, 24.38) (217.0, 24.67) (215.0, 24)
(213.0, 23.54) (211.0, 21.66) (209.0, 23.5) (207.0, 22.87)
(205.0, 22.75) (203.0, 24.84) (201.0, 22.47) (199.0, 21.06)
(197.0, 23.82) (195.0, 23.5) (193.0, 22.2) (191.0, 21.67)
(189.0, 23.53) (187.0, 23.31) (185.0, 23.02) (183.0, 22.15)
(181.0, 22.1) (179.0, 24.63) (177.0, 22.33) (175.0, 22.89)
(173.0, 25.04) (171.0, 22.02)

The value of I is 21.69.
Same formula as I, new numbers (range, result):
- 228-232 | 23.11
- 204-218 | 21.66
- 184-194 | 21.67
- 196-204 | 21.06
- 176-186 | 22.1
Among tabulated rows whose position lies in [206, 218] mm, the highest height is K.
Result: 24.67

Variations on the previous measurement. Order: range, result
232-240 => 24.11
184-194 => 23.53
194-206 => 24.84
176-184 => 24.63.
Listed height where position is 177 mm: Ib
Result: 22.33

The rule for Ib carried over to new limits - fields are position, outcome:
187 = 23.31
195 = 23.5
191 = 21.67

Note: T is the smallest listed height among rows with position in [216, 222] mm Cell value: 24.38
